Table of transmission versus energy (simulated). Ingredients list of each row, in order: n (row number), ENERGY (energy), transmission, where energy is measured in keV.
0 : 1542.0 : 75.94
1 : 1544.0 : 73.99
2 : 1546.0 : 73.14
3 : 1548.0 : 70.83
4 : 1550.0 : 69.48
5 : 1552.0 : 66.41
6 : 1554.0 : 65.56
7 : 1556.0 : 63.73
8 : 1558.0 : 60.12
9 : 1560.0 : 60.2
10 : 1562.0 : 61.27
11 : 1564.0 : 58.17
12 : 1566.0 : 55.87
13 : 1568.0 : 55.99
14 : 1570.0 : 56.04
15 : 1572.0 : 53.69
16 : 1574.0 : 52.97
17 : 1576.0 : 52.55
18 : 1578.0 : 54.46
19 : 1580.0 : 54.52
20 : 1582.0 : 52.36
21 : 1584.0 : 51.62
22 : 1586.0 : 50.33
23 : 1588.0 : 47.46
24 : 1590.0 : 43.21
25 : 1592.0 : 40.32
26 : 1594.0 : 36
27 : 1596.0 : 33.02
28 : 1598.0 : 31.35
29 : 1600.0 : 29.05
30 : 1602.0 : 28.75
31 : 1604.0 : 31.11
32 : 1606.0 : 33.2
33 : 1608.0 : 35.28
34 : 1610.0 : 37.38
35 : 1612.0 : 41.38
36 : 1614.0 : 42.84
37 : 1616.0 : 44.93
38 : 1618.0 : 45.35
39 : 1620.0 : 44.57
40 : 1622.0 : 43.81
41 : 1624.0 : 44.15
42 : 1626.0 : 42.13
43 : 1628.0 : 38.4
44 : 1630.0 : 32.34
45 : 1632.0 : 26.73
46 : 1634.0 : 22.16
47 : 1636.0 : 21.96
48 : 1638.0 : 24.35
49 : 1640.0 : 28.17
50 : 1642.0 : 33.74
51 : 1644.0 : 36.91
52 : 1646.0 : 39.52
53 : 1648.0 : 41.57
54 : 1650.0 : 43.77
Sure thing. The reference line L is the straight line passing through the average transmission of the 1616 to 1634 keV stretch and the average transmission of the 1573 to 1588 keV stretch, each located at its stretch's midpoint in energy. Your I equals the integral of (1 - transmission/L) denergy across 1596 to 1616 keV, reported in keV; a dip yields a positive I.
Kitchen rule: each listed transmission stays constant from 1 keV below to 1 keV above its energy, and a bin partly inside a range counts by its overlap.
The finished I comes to 4.3 keV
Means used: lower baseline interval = 52.3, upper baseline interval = 39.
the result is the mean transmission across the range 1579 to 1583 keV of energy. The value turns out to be 53.4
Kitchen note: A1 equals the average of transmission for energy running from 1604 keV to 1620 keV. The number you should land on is 39.8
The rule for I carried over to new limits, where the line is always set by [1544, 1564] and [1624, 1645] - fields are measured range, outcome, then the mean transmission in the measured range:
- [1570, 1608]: 5.98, 43.2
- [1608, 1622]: -1.00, 42.3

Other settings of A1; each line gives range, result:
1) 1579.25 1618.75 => 40.4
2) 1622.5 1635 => 34.7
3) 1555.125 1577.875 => 57.2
